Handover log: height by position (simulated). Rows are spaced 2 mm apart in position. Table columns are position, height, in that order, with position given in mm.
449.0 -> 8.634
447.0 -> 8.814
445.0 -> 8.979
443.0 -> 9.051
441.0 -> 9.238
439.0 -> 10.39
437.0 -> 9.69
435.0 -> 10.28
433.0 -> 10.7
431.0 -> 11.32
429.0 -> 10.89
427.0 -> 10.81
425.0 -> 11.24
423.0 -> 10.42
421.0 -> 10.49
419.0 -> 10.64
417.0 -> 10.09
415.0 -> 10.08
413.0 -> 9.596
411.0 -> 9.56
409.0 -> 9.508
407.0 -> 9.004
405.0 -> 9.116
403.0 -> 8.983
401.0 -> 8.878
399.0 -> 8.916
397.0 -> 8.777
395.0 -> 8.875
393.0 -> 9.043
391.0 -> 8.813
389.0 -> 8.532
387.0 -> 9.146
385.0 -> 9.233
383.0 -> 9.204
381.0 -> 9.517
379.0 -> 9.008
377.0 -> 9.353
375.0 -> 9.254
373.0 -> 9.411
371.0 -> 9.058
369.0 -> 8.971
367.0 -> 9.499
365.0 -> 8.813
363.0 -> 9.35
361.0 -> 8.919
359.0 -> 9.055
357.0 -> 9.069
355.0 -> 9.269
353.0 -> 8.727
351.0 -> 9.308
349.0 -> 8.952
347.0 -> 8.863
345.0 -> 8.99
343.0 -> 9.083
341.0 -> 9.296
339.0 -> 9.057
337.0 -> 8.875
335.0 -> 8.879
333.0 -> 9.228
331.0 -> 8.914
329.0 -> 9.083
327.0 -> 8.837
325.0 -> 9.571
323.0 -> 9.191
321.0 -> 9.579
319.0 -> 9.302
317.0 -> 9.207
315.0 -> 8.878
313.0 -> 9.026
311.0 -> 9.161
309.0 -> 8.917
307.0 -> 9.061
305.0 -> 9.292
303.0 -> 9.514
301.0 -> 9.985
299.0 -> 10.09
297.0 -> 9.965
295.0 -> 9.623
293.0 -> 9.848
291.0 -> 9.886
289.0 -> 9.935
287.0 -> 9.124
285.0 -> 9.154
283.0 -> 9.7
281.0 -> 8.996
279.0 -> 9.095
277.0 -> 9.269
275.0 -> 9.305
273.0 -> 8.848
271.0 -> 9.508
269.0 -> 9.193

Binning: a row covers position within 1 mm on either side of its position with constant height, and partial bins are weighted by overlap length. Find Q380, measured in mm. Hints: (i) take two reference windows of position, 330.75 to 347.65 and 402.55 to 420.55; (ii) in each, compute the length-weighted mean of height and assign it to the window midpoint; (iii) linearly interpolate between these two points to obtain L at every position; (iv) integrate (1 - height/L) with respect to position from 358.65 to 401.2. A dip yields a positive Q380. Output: 1.4 mm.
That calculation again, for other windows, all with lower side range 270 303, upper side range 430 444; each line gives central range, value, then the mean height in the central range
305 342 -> 2.1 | 9.12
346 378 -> 2.3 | 9.12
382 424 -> 2.5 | 9.38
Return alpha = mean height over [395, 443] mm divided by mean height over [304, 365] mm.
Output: 1.09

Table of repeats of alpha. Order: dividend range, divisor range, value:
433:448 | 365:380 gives 1.04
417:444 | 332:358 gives 1.15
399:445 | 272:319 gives 1.06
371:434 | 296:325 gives 1.03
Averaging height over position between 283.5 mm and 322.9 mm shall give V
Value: 9.45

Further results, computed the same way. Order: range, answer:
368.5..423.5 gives 9.33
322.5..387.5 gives 9.12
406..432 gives 10.3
